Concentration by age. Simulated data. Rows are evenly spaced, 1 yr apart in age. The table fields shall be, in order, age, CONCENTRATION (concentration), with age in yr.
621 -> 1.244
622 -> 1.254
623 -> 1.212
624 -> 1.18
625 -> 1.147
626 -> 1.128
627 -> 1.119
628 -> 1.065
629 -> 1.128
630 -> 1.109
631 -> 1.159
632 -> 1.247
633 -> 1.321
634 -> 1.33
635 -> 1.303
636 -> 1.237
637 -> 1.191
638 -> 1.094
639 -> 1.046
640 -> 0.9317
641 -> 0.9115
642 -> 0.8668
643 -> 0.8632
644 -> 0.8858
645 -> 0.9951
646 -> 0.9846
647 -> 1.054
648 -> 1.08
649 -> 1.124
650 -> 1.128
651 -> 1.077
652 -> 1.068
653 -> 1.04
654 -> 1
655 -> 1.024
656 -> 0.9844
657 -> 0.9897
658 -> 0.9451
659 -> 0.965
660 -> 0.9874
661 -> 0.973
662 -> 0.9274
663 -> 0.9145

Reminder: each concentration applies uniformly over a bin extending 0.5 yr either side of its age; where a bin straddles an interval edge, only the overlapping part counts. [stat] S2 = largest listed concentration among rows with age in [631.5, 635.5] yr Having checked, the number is 1.33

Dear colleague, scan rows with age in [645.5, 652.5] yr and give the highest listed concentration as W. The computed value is 1.128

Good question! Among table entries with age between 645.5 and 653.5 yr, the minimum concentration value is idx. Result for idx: 0.9846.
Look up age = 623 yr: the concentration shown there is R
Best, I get 1.212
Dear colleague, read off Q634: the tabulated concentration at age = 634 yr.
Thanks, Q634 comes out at 1.33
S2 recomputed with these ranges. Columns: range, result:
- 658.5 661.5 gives 0.9874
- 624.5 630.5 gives 1.147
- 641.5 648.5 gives 1.08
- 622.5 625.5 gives 1.212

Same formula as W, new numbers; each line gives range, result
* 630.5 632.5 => 1.247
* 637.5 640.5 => 1.094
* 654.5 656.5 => 1.024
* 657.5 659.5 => 0.965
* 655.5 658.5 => 0.9897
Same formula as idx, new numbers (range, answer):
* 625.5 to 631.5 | 1.065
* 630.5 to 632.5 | 1.159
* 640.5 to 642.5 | 0.8668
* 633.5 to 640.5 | 0.9317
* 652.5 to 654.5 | 1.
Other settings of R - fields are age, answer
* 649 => 1.124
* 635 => 1.303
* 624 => 1.18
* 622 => 1.254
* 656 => 0.9844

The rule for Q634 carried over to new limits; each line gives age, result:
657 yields 0.9897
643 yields 0.8632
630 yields 1.109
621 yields 1.244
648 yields 1.08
